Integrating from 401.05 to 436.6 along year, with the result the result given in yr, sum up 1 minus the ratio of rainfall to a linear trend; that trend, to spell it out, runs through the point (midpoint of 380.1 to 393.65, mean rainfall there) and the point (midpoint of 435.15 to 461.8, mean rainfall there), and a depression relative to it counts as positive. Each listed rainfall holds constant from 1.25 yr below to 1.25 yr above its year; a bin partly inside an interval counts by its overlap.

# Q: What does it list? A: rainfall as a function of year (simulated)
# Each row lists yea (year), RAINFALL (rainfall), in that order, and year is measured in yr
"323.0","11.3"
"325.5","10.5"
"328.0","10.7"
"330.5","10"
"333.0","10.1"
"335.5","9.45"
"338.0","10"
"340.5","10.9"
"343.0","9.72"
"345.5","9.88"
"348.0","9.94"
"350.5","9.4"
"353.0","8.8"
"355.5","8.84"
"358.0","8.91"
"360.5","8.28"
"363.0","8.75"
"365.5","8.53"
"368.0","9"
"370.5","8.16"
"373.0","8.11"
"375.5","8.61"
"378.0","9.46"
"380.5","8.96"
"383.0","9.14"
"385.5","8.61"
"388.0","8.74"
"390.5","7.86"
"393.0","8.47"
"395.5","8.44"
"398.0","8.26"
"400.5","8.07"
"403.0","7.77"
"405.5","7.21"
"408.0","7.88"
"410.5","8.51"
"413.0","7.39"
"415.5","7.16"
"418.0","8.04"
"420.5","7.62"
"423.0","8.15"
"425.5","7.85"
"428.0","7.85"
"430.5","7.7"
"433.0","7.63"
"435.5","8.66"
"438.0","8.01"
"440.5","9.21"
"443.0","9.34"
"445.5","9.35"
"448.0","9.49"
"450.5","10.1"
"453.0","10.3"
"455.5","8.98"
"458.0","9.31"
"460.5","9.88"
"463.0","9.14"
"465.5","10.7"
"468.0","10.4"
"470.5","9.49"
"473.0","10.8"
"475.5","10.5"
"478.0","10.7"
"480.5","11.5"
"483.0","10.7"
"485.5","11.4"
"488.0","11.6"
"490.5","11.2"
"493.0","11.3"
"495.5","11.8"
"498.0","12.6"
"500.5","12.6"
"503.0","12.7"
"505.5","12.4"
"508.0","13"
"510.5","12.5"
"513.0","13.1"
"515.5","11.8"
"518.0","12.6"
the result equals 4.7 yr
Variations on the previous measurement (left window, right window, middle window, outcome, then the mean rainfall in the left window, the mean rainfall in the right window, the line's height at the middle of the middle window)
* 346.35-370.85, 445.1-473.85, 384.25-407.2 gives 2.7 yr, 8.9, 9.83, 9.24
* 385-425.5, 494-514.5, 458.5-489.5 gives 1.8 yr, 8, 12.6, 11.2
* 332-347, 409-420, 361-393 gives 0.8 yr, 10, 7.77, 8.89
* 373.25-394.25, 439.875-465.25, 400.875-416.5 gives 2.3 yr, 8.7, 9.56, 9.01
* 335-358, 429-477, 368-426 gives 8.0 yr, 9.62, 9.42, 9.53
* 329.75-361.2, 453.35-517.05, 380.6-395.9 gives 2.3 yr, 9.57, 11.2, 10.1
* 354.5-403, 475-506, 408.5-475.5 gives 9.2 yr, 8.57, 11.6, 10.3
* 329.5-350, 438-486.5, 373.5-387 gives 1.5 yr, 9.98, 10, 9.99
